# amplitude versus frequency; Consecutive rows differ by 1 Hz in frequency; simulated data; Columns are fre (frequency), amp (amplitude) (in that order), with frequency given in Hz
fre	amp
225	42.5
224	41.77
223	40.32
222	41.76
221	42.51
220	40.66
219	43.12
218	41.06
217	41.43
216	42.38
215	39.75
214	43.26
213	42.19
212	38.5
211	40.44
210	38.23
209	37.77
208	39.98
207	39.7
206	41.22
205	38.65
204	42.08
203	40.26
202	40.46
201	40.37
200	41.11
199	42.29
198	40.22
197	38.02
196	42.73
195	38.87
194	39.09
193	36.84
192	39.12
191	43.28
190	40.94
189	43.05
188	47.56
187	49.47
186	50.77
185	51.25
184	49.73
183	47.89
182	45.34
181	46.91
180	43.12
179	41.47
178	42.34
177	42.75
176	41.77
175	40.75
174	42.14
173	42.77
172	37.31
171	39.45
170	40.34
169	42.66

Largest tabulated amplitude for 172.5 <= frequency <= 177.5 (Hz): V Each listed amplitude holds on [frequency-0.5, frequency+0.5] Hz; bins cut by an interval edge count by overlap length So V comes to 42.77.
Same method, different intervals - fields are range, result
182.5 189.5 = 51.25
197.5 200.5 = 42.29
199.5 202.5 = 41.11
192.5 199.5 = 42.73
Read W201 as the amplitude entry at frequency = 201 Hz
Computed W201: 40.37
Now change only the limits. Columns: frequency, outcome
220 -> 40.66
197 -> 38.02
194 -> 39.09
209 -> 37.77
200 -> 41.11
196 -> 42.73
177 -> 42.75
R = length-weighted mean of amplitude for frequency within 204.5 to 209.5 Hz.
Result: 39.5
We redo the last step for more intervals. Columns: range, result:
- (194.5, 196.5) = 40.8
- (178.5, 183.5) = 44.9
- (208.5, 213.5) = 39.4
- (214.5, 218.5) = 41.2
